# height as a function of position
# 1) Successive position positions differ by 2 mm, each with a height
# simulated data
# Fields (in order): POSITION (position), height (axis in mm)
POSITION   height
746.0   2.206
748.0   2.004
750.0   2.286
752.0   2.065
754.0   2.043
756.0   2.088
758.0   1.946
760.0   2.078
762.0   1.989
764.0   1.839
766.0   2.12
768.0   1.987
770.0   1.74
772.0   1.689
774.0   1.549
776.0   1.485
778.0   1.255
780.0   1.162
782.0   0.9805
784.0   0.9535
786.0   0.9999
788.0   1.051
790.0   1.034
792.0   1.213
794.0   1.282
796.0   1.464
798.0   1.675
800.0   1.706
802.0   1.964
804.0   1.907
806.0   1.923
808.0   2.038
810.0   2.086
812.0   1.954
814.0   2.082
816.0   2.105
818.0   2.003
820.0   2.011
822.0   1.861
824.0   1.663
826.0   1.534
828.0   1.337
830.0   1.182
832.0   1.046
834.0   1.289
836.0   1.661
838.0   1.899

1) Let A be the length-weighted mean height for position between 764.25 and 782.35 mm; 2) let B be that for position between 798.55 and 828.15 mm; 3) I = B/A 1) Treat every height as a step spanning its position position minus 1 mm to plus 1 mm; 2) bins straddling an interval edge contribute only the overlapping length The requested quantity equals 1.2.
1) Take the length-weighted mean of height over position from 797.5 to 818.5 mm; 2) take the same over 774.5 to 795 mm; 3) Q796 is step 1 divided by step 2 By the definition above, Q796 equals 1.70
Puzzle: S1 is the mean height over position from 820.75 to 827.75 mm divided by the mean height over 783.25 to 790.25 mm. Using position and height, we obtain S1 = 1.6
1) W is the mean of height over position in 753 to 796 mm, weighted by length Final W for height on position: 1.54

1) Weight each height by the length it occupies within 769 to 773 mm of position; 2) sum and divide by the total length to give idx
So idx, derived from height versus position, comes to 1.71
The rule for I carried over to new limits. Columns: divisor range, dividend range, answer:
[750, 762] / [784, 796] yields 0.55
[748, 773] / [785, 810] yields 0.78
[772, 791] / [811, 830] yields 1.51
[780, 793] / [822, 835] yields 1.32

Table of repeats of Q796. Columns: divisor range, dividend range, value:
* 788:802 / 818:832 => 1.12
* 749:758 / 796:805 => 0.84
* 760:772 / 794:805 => 0.88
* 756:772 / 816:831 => 0.87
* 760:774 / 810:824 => 1.05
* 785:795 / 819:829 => 1.51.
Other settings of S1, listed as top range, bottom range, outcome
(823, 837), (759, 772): 0.72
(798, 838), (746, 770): 0.86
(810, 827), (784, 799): 1.56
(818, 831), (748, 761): 0.78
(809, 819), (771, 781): 1.43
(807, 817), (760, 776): 1.12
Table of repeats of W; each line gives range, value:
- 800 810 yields 1.95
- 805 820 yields 2.03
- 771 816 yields 1.53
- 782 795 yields 1.08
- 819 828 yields 1.72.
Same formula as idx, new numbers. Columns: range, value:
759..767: 2.01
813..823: 2.01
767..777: 1.69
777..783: 1.13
